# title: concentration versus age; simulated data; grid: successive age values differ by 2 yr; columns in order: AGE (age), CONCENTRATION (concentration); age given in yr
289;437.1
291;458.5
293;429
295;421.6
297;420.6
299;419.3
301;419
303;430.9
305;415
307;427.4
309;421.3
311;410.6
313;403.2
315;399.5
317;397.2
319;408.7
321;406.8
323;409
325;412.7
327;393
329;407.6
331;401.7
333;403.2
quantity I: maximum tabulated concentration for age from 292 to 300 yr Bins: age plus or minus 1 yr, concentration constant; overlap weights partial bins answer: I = 429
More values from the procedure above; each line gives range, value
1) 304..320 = 427.4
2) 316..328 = 412.7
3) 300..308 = 430.9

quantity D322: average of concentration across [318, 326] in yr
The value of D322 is 409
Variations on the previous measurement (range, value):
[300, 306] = 422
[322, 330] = 406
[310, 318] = 403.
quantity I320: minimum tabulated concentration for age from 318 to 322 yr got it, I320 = 406.8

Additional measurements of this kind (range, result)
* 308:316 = 399.5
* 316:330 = 393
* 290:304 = 419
